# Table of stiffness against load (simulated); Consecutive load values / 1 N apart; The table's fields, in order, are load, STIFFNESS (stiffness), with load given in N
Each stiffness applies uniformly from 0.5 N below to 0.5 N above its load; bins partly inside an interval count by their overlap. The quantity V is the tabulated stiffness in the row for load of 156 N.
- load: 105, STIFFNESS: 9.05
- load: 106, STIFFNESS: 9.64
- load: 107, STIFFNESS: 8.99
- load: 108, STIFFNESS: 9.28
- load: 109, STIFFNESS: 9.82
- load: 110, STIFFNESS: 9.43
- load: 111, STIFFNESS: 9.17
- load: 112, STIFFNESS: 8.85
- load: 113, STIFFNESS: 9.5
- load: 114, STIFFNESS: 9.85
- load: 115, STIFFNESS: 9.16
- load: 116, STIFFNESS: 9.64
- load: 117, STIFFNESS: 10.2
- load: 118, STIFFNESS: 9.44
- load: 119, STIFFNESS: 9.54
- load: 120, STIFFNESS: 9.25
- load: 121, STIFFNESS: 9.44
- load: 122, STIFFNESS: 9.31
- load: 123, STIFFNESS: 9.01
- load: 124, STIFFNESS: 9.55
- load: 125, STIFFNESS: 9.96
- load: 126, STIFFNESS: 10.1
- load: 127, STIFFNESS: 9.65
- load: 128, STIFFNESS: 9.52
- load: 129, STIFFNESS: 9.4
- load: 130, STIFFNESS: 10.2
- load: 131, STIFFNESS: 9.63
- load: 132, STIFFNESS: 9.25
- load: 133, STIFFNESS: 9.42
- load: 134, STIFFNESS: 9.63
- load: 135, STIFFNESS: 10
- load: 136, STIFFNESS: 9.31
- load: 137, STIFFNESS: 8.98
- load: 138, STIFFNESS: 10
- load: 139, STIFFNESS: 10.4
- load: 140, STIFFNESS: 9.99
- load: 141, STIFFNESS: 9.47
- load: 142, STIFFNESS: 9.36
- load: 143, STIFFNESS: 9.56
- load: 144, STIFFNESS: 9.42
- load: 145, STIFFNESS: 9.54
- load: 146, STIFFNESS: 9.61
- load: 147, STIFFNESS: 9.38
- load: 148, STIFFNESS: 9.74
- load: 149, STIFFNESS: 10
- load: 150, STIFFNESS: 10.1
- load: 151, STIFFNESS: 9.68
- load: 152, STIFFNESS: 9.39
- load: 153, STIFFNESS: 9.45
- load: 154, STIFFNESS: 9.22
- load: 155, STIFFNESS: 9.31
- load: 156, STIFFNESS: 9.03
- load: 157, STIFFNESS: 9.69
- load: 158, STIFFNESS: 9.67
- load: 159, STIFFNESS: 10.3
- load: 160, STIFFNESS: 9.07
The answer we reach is 9.03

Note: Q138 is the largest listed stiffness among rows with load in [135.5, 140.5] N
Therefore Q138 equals 10.4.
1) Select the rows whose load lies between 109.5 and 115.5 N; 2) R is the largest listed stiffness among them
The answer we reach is 9.85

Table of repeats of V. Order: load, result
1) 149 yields 10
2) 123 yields 9.01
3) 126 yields 10.1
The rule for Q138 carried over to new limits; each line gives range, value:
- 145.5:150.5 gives 10.1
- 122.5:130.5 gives 10.2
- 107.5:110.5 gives 9.82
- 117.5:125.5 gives 9.96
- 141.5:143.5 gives 9.56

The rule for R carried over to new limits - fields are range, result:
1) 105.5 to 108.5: 9.64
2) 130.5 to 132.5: 9.63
